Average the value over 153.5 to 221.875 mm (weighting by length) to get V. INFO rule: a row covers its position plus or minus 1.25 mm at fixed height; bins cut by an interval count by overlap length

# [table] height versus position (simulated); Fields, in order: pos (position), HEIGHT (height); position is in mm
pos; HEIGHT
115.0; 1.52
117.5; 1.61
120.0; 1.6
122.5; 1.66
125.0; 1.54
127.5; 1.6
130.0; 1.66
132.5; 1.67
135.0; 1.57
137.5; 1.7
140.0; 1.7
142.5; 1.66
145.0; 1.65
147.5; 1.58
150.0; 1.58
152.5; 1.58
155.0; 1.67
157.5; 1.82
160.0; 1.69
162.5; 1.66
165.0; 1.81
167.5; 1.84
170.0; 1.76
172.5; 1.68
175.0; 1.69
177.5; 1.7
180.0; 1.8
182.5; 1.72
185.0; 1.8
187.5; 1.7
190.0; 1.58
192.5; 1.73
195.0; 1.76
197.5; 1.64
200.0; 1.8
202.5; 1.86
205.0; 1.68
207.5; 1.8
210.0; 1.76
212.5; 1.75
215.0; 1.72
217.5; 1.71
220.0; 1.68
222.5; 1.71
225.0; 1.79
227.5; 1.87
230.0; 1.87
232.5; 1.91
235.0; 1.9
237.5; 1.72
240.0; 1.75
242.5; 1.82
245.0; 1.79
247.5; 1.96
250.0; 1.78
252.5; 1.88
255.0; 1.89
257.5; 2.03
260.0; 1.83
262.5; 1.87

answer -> 1.73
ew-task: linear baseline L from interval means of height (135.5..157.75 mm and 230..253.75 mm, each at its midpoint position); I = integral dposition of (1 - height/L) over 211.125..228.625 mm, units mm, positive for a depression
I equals 0.5 mm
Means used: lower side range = 1.65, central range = 1.75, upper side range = 1.84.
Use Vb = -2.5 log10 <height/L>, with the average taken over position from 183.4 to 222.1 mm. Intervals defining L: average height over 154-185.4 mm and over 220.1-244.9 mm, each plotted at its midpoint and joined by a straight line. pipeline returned 0.03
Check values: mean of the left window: 1.74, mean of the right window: 1.81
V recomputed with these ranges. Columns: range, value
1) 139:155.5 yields 1.63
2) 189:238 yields 1.76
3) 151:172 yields 1.73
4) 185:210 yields 1.73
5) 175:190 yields 1.73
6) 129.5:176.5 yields 1.68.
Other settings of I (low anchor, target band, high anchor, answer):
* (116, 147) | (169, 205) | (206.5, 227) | -0.5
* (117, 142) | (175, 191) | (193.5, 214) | 0.0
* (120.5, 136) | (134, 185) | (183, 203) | -0.8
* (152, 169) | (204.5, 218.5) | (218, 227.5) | 0.0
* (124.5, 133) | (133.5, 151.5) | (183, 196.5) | 0.1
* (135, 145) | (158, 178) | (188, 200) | -0.6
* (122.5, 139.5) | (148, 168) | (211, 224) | -0.5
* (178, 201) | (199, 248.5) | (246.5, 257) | 0.6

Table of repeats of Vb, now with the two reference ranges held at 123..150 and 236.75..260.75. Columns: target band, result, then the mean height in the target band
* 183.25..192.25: 0.02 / 1.7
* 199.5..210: -0.01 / 1.78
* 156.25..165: -0.04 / 1.74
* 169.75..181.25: -0.01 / 1.72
